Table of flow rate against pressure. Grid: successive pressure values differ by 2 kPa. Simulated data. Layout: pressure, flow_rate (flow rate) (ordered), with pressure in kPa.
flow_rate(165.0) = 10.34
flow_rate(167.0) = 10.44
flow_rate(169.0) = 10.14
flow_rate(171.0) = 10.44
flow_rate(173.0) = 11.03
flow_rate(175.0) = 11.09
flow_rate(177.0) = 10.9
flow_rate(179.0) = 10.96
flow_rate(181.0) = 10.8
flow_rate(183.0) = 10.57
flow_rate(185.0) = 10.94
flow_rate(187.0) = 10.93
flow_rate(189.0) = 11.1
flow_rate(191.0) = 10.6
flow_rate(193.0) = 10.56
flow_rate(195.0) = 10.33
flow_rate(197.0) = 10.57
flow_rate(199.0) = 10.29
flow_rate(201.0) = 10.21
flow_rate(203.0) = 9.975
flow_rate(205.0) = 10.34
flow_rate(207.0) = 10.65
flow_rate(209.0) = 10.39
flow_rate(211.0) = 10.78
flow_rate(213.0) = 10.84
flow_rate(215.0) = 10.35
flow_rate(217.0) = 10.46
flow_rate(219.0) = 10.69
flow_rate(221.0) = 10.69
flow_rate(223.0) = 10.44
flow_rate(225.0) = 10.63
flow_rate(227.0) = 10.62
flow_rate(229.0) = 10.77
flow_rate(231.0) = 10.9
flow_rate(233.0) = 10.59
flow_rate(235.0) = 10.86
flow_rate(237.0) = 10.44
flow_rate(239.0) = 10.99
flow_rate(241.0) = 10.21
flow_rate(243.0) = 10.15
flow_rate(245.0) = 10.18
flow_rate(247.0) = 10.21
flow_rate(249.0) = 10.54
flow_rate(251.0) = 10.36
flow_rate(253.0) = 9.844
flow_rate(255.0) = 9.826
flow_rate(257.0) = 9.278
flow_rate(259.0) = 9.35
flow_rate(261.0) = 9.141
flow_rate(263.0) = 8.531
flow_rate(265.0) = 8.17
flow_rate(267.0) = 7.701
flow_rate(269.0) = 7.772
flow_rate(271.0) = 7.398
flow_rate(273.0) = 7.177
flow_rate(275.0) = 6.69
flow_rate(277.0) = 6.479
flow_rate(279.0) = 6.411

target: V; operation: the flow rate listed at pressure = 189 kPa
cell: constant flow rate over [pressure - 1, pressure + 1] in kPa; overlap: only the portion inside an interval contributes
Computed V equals 11.1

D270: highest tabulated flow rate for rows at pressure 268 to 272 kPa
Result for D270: 7.772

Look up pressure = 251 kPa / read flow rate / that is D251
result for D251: 10.36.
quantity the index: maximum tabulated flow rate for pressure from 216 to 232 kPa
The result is 10.9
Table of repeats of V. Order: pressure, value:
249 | 10.54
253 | 9.844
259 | 9.35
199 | 10.29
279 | 6.411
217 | 10.46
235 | 10.86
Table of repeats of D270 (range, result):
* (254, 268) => 9.826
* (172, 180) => 11.09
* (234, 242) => 10.99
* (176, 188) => 10.96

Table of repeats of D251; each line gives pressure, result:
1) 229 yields 10.77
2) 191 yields 10.6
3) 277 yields 6.479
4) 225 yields 10.63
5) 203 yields 9.975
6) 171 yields 10.44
